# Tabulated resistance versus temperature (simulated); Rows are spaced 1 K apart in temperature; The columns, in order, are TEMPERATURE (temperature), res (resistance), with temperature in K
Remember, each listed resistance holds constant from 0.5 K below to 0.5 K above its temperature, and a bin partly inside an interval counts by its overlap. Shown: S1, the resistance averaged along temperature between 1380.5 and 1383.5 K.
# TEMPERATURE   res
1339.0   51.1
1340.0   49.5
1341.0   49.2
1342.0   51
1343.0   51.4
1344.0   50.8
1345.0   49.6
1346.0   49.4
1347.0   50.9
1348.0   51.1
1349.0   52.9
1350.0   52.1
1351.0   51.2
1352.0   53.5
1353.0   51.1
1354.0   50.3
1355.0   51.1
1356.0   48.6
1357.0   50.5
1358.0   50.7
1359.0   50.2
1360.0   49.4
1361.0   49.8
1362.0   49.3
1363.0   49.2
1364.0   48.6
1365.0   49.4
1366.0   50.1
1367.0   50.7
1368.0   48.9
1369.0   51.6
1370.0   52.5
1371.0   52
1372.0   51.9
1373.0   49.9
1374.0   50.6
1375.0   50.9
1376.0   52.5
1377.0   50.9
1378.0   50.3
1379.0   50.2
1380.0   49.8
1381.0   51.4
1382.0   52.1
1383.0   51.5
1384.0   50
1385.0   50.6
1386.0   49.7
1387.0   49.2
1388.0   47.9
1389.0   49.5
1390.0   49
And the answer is 51.7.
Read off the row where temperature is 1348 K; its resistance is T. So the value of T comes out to 51.1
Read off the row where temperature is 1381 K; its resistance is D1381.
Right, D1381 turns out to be 51.4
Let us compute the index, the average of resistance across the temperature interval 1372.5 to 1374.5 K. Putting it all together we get 50.2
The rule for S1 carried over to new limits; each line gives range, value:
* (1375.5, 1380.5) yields 50.7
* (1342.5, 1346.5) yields 50.3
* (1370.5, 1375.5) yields 51.1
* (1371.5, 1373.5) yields 50.9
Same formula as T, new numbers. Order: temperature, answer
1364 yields 48.6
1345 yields 49.6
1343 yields 51.4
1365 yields 49.4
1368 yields 48.9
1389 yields 49.5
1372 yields 51.9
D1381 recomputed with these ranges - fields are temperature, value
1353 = 51.1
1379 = 50.2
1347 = 50.9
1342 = 51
